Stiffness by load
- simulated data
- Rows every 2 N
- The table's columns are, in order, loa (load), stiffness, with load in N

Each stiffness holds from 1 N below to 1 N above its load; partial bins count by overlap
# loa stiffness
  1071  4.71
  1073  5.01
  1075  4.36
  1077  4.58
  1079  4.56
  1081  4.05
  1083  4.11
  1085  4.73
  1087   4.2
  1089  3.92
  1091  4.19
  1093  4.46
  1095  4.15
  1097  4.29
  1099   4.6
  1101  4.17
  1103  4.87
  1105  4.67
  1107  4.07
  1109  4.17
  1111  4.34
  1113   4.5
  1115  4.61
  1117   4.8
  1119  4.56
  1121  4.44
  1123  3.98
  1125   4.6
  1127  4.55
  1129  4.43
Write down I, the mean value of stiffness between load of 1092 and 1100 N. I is 4.38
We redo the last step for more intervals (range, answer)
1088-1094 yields 4.19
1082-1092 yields 4.23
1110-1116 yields 4.48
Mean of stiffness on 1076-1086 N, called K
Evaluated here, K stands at 4.41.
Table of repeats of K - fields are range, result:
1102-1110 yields 4.45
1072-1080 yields 4.63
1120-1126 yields 4.34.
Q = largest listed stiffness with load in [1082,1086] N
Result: 4.73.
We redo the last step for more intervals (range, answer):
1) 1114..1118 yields 4.8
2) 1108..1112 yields 4.34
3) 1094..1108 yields 4.87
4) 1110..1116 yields 4.61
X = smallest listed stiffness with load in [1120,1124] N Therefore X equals 3.98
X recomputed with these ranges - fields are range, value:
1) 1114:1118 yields 4.61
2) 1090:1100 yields 4.15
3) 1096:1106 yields 4.17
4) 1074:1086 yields 4.05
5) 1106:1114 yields 4.07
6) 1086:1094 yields 3.92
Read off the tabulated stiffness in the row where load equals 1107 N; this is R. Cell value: 4.07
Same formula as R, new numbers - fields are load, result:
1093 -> 4.46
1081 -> 4.05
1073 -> 5.01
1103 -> 4.87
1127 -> 4.55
